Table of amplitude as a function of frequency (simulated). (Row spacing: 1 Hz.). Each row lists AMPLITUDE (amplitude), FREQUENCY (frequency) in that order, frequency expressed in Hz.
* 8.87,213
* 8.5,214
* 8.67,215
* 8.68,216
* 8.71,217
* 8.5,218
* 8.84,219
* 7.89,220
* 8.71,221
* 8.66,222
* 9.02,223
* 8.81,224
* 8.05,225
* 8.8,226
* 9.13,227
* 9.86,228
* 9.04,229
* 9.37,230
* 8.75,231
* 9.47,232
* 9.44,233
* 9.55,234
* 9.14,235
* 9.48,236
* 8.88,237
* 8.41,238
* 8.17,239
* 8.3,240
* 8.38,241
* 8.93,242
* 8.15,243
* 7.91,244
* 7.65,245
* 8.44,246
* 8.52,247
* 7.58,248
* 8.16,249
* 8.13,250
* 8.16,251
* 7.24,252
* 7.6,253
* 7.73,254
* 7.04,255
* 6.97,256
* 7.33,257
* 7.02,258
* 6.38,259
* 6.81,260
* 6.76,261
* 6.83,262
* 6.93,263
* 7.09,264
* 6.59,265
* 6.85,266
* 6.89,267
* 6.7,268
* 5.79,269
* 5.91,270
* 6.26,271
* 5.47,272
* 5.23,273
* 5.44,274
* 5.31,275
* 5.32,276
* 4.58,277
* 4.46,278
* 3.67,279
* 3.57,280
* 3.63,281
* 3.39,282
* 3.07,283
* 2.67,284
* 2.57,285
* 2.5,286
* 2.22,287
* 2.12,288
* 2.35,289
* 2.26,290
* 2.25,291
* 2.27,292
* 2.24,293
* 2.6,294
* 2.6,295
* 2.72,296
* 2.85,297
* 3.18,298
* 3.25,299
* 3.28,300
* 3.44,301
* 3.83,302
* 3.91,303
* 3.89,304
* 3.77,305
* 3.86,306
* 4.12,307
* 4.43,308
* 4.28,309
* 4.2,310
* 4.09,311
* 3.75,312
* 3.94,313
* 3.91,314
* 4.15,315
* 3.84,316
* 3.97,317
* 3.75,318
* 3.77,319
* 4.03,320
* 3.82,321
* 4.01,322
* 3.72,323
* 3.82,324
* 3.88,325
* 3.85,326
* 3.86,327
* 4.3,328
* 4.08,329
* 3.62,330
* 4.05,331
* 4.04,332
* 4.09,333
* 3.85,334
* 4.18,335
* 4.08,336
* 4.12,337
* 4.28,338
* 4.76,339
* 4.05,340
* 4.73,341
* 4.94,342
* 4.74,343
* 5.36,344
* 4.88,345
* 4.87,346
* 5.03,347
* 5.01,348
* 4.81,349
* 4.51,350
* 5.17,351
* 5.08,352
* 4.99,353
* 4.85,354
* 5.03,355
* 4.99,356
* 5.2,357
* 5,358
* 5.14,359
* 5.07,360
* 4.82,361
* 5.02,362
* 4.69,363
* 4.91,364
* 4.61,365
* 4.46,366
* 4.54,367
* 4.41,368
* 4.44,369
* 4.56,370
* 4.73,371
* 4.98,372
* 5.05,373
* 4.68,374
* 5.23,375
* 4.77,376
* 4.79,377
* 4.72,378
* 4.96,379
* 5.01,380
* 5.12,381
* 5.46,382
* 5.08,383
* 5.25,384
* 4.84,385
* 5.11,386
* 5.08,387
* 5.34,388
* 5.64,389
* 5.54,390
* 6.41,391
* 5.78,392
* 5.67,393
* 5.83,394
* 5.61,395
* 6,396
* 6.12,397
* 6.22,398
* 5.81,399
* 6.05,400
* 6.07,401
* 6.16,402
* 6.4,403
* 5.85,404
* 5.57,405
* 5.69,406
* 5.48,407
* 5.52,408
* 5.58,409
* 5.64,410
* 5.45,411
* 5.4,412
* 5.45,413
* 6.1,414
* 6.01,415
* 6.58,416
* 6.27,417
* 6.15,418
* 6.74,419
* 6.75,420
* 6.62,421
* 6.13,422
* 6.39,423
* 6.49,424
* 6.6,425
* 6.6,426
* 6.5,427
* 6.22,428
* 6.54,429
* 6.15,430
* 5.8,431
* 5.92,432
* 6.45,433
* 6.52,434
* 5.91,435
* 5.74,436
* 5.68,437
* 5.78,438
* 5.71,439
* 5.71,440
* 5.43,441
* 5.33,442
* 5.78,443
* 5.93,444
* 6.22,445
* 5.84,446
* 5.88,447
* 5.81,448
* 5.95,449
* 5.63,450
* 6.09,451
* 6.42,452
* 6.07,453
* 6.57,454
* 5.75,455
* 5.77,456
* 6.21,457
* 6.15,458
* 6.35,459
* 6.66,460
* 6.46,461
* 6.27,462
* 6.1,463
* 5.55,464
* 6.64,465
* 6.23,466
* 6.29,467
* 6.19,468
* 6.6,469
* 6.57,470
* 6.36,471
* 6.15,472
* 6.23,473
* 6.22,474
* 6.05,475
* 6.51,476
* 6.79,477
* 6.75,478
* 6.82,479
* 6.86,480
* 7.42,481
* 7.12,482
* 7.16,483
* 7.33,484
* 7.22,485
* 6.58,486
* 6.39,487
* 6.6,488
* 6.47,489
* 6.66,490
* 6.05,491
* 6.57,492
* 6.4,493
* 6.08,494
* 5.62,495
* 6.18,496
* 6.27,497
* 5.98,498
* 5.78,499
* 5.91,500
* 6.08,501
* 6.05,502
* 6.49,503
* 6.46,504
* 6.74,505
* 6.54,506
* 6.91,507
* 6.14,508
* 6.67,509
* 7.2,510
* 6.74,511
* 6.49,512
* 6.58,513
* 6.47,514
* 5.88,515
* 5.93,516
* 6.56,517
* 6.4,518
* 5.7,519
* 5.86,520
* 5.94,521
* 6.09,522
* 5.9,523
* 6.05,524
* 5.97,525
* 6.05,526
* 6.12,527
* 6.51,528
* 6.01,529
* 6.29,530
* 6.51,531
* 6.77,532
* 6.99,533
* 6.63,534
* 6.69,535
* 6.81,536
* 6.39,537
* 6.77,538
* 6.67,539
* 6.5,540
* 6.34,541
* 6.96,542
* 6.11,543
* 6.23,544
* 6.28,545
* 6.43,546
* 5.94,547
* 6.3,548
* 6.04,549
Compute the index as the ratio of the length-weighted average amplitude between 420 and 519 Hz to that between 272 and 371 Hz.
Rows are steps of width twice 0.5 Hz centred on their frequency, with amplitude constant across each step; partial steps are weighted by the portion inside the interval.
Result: 1.6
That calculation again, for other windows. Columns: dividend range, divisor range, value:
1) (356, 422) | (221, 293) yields 0.82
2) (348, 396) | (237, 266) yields 0.66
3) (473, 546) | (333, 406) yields 1.27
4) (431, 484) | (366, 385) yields 1.28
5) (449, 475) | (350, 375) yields 1.28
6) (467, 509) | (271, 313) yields 1.82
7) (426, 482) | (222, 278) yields 0.81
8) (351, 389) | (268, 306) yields 1.35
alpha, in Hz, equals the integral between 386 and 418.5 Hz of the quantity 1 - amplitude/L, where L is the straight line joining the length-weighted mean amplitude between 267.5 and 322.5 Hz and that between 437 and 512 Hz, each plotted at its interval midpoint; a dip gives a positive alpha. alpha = -3.24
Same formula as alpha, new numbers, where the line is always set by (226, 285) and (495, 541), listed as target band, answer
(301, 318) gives 7.2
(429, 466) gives 2.9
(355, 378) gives 6.5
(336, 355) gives 5.7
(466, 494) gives -0.6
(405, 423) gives 1.7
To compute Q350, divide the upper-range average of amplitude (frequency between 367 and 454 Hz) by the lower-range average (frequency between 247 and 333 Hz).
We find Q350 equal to 1.24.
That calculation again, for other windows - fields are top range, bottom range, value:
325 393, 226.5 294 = 0.75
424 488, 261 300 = 1.48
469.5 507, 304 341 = 1.61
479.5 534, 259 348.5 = 1.51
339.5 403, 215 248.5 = 0.59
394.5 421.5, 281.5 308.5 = 1.98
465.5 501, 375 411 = 1.17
